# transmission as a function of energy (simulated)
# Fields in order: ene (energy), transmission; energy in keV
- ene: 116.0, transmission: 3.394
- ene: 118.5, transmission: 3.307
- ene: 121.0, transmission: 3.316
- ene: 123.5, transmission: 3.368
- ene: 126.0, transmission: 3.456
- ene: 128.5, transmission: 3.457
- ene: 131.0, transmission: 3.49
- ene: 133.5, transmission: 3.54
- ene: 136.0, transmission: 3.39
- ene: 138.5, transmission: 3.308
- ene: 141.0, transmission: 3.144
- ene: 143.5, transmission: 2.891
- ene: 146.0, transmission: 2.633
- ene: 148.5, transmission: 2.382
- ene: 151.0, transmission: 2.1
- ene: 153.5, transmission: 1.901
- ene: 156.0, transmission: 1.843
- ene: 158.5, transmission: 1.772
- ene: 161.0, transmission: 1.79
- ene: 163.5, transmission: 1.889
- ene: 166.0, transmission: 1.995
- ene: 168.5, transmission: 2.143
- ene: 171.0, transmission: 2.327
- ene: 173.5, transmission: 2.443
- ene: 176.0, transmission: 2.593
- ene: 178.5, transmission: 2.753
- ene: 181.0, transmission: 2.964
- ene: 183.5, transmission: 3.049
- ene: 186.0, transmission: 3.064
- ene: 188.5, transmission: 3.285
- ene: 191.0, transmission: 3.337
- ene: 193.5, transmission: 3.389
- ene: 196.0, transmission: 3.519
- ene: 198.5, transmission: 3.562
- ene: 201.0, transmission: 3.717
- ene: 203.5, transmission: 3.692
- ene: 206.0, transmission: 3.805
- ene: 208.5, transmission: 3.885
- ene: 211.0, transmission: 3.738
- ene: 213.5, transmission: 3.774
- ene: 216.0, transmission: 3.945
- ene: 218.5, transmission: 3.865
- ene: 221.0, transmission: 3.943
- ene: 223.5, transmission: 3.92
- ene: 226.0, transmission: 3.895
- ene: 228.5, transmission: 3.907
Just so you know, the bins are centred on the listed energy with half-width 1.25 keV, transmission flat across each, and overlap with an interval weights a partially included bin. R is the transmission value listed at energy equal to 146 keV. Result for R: 2.633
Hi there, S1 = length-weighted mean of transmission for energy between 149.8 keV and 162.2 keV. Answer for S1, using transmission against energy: 1.88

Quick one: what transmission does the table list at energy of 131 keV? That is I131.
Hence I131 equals 3.49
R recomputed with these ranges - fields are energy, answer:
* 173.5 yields 2.443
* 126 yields 3.456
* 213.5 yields 3.774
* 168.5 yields 2.143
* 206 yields 3.805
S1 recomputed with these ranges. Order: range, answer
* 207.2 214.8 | 3.8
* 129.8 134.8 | 3.51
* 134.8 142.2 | 3.28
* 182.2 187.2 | 3.06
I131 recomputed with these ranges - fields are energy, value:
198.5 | 3.562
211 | 3.738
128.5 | 3.457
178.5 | 2.753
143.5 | 2.891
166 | 1.995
